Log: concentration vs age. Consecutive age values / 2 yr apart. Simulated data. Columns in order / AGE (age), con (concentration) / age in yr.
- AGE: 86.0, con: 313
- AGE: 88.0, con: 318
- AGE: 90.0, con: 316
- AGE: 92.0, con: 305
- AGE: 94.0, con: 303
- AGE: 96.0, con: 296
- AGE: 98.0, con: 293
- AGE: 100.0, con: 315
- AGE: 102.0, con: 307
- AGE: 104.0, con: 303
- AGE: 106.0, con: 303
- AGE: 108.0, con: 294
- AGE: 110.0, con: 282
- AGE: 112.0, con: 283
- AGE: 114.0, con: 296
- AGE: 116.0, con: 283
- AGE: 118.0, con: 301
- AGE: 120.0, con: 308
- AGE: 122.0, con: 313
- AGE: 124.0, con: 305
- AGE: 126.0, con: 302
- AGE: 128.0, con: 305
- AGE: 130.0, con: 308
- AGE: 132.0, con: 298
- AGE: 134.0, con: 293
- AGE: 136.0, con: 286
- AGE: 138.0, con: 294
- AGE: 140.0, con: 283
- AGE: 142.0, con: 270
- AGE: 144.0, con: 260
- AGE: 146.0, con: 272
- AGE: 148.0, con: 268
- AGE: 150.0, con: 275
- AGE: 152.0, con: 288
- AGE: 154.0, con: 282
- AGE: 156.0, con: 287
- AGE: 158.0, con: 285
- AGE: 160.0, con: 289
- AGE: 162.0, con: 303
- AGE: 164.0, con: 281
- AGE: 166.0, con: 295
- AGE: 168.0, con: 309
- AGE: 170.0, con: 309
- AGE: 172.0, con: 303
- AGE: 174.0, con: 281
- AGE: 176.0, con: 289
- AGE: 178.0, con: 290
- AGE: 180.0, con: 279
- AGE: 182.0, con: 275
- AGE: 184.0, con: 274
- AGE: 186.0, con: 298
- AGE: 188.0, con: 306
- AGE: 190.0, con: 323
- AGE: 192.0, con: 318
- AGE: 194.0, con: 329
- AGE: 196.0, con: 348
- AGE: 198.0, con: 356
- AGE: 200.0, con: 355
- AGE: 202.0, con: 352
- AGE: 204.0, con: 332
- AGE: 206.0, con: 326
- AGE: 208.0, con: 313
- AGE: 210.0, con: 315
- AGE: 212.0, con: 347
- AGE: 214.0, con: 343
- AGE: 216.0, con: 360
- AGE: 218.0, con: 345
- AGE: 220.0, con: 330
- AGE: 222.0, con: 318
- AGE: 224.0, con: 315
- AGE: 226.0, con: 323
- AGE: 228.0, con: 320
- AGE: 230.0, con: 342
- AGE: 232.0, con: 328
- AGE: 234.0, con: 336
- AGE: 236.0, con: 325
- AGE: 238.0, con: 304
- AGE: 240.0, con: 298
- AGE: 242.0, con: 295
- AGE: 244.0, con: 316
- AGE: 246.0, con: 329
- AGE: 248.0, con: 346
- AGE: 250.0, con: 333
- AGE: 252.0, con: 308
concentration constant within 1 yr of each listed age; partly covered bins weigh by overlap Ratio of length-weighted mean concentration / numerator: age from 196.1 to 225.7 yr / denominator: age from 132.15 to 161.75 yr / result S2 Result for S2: 1.19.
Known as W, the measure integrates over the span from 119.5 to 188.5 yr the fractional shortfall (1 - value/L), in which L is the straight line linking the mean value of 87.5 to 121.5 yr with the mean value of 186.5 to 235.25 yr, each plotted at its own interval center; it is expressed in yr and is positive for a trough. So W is 5.43 yr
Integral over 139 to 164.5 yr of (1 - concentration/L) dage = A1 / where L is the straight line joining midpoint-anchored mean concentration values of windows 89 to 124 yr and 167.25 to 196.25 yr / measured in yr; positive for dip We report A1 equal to 1.7 yr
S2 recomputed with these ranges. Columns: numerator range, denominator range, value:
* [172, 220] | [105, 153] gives 1.10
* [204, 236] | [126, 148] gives 1.15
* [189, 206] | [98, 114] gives 1.14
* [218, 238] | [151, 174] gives 1.11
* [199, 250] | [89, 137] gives 1.10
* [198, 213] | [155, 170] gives 1.14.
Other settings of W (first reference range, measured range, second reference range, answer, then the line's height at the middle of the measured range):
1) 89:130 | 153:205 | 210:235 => 2.5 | 321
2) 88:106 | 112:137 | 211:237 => 1.0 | 311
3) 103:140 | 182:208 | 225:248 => -1.0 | 312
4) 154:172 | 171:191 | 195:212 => 1.4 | 314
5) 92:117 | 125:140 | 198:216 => 0.5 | 308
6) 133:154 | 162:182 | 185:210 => 0.8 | 305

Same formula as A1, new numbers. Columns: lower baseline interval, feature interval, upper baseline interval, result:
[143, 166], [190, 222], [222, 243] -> -3.2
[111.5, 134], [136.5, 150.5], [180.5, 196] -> 1.2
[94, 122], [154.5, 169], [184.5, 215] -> 1.1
